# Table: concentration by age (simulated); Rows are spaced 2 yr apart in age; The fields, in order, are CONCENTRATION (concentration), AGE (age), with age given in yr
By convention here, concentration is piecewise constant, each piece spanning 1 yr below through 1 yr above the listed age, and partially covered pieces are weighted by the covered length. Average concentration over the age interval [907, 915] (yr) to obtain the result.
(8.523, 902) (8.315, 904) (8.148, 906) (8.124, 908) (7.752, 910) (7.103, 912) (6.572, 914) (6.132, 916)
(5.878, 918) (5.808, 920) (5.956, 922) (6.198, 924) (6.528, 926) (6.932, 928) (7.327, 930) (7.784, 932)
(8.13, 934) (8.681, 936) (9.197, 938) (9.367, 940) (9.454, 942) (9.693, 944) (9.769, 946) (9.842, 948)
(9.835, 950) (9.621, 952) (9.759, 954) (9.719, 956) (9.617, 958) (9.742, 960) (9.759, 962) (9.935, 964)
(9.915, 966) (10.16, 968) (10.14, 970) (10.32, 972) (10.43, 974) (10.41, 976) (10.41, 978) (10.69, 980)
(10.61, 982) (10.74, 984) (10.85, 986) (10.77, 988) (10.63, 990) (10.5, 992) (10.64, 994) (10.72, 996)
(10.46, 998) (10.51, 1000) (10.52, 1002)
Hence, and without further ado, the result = 7.39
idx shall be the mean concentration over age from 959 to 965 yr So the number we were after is 9.81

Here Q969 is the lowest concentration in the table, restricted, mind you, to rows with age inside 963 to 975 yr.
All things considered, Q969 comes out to 9.915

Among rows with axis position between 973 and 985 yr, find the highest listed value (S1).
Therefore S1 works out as 10.74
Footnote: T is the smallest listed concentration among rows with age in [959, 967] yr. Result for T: 9.742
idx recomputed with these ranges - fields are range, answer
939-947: 9.57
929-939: 8.22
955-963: 9.71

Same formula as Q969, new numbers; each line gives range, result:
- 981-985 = 10.61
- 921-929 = 5.956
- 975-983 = 10.41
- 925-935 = 6.528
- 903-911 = 7.752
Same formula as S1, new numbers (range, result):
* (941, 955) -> 9.842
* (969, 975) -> 10.43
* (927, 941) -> 9.367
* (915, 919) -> 6.132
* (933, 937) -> 8.681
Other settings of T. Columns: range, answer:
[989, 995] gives 10.5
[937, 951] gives 9.197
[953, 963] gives 9.617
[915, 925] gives 5.808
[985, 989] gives 10.77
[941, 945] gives 9.454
